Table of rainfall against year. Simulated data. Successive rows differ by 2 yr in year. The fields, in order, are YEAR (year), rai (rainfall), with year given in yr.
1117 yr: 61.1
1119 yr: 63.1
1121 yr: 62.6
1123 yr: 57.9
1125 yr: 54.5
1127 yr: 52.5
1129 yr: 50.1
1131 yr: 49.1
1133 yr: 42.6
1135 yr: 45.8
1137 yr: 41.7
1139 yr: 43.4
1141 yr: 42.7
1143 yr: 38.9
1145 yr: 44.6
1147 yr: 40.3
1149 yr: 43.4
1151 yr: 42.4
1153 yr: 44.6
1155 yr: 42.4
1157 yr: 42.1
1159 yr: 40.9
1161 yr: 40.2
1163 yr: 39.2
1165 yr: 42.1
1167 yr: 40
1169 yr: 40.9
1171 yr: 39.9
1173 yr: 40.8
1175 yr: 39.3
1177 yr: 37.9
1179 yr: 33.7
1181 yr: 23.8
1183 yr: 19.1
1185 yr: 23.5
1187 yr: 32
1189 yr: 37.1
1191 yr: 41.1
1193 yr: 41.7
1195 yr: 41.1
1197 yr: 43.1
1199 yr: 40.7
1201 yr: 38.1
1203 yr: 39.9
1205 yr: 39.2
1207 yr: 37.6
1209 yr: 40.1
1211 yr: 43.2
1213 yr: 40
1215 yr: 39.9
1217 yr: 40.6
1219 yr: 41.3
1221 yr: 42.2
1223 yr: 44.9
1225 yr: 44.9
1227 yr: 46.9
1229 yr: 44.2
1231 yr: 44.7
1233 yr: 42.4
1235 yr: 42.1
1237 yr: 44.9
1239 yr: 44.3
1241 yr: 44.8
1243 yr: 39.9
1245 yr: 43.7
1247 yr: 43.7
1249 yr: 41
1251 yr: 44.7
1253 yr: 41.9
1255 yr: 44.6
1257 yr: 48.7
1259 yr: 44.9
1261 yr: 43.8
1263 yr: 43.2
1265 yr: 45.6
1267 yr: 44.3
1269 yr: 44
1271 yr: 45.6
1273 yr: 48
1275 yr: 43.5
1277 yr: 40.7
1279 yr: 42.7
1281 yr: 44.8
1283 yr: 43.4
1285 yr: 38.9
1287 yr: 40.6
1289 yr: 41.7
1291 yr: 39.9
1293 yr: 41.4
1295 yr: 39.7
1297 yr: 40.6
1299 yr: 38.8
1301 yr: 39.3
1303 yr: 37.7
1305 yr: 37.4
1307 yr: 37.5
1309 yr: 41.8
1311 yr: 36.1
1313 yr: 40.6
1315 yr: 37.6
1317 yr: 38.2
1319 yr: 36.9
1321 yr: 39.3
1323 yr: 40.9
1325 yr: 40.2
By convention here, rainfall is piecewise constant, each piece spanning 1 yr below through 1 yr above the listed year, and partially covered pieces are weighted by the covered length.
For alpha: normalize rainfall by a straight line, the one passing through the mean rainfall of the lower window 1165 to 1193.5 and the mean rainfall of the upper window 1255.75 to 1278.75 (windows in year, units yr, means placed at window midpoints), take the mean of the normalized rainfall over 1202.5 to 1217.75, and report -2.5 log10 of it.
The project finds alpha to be -0.04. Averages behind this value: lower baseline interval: 35.2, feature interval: 40.1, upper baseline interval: 44.7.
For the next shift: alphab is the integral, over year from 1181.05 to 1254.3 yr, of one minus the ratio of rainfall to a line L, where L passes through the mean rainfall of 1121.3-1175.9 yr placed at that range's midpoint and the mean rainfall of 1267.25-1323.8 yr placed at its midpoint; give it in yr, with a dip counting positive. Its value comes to 3.5 yr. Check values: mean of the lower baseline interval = 44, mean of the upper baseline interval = 40.7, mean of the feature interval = 40.4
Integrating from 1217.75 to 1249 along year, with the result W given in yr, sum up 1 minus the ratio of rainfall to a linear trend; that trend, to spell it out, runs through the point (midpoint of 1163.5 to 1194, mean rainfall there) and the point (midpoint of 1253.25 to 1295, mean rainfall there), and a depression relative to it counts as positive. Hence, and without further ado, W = -2.7 yr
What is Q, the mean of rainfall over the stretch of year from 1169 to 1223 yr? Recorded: 37.8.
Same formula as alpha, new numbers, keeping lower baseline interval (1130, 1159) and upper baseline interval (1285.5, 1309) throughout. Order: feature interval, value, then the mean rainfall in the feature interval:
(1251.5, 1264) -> -0.103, 44.5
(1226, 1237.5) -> -0.079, 44.2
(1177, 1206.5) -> 0.184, 35.4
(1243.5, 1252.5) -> -0.060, 43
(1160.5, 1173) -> 0.056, 40.4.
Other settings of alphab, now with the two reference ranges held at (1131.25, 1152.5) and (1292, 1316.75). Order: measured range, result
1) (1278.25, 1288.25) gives -0.6 yr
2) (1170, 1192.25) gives 4.4 yr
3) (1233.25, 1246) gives -0.8 yr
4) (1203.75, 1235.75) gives -0.9 yr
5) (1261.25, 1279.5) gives -2.0 yr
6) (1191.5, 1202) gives 0.2 yr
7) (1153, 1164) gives 0.3 yr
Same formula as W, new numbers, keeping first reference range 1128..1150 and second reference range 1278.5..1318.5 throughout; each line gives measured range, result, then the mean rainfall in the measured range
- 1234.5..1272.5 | -2.85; 44.1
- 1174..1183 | 2.27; 32.1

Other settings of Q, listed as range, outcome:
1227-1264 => 43.8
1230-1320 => 42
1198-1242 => 42.1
